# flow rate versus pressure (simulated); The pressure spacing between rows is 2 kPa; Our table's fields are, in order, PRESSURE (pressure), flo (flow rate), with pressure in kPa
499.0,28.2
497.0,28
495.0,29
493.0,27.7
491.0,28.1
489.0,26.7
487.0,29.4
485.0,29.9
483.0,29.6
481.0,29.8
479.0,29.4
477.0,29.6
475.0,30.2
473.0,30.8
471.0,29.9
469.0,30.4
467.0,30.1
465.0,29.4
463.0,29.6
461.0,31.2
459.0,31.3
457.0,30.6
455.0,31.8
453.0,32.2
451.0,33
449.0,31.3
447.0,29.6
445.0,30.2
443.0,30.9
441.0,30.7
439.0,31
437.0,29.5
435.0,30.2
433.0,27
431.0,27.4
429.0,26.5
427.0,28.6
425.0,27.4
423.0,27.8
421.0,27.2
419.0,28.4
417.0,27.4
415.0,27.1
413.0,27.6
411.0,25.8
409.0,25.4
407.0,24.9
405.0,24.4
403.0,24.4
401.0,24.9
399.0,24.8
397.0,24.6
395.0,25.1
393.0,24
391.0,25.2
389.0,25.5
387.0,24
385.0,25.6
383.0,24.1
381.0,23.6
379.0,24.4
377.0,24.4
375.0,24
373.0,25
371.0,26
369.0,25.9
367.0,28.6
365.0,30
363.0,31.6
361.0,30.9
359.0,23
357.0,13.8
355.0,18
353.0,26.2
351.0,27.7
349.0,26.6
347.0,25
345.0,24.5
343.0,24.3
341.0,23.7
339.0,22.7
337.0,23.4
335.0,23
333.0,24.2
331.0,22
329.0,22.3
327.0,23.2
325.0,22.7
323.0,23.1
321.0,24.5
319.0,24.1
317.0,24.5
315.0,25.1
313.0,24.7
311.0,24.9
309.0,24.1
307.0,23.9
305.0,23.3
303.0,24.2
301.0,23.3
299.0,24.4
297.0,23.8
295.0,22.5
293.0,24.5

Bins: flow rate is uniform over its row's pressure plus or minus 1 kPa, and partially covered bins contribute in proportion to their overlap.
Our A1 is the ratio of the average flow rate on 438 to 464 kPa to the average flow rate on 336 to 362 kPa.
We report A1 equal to 1.30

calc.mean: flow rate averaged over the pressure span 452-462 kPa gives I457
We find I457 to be 31.4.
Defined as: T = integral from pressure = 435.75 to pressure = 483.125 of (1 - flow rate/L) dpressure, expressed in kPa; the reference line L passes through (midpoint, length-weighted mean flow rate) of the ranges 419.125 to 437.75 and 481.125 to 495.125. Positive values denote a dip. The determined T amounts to -3.7 kPa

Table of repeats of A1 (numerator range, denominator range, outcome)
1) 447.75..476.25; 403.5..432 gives 1.15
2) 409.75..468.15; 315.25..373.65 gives 1.20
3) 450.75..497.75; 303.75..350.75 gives 1.25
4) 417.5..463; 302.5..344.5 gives 1.25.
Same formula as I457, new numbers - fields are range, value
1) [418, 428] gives 27.9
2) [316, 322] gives 24.4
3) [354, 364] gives 23.5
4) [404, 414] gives 25.6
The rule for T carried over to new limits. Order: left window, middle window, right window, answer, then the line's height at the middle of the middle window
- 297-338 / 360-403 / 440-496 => 1.00 kPa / 26.4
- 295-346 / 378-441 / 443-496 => 2.77 kPa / 27.5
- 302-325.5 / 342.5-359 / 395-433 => 1.14 kPa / 24.9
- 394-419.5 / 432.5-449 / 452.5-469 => -0.69 kPa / 28.9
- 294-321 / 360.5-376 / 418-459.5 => -0.59 kPa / 26.6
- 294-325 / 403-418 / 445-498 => 0.94 kPa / 27.7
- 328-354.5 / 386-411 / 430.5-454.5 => 2.57 kPa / 27.7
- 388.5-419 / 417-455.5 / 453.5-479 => -1.86 kPa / 28.1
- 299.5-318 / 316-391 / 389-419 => 1.01 kPa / 24.8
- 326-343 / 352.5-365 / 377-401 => -0.26 kPa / 23.8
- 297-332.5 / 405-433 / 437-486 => 1.59 kPa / 28.6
